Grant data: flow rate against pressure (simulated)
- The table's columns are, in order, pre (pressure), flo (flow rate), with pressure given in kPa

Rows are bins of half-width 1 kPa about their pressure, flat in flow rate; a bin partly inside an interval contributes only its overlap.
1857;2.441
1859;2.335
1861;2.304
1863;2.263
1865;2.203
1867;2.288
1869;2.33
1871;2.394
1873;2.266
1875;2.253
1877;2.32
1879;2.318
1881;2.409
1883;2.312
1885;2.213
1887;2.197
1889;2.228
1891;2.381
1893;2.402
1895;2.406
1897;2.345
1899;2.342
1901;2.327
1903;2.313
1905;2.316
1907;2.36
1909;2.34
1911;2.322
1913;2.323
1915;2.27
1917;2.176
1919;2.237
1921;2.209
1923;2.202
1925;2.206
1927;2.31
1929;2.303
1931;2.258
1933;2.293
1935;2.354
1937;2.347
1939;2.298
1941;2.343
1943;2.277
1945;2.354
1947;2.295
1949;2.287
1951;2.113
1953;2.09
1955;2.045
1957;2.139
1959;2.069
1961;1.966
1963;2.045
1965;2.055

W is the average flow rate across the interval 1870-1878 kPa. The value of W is 2.31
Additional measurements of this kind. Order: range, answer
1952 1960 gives 2.09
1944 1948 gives 2.32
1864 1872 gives 2.3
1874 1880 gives 2.3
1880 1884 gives 2.36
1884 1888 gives 2.21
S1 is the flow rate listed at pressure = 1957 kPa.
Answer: 2.139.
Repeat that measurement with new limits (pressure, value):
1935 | 2.354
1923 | 2.202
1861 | 2.304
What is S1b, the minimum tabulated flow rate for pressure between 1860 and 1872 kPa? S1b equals 2.203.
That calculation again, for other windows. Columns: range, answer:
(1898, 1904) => 2.313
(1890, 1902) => 2.327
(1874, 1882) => 2.253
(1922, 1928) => 2.202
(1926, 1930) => 2.303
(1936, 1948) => 2.277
